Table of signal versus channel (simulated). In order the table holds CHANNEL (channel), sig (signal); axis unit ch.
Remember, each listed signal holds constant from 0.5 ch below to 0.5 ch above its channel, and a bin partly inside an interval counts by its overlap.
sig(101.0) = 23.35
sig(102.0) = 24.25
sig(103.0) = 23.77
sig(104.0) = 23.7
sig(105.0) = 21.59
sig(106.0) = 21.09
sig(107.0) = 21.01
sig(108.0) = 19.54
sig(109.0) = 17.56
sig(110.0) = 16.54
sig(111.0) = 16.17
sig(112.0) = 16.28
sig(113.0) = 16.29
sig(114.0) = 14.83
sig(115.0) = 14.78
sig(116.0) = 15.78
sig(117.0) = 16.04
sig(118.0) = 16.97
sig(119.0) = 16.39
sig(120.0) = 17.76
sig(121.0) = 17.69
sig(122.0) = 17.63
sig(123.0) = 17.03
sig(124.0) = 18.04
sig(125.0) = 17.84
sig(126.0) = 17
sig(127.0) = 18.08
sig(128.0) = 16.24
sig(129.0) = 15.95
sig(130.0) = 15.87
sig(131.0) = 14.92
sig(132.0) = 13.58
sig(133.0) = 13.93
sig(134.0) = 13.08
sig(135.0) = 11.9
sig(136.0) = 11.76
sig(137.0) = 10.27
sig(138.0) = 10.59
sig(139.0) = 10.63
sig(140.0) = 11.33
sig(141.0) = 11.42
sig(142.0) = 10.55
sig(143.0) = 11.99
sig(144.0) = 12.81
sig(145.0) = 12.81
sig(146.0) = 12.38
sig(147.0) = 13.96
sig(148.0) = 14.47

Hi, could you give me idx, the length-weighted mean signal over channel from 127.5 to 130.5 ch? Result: 16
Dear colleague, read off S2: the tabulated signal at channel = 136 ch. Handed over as 11.76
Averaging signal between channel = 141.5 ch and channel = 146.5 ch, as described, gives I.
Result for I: 12.1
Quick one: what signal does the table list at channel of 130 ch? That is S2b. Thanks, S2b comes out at 15.87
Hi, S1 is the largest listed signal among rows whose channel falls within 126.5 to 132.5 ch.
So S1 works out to 18.08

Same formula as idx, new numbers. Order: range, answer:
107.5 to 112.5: 17.2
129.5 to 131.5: 15.4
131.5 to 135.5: 13.1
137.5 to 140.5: 10.8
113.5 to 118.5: 15.7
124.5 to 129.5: 17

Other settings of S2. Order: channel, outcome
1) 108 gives 19.54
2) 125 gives 17.84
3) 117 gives 16.04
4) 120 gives 17.76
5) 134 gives 13.08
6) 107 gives 21.01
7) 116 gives 15.78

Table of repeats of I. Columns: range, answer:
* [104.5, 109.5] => 20.2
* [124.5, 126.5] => 17.4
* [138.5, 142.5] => 11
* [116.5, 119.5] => 16.5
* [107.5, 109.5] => 18.5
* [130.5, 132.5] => 14.2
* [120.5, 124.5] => 17.6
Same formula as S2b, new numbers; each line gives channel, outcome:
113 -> 16.29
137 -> 10.27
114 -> 14.83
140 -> 11.33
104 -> 23.7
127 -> 18.08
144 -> 12.81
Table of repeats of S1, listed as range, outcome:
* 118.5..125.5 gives 18.04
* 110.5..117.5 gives 16.29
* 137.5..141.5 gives 11.42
